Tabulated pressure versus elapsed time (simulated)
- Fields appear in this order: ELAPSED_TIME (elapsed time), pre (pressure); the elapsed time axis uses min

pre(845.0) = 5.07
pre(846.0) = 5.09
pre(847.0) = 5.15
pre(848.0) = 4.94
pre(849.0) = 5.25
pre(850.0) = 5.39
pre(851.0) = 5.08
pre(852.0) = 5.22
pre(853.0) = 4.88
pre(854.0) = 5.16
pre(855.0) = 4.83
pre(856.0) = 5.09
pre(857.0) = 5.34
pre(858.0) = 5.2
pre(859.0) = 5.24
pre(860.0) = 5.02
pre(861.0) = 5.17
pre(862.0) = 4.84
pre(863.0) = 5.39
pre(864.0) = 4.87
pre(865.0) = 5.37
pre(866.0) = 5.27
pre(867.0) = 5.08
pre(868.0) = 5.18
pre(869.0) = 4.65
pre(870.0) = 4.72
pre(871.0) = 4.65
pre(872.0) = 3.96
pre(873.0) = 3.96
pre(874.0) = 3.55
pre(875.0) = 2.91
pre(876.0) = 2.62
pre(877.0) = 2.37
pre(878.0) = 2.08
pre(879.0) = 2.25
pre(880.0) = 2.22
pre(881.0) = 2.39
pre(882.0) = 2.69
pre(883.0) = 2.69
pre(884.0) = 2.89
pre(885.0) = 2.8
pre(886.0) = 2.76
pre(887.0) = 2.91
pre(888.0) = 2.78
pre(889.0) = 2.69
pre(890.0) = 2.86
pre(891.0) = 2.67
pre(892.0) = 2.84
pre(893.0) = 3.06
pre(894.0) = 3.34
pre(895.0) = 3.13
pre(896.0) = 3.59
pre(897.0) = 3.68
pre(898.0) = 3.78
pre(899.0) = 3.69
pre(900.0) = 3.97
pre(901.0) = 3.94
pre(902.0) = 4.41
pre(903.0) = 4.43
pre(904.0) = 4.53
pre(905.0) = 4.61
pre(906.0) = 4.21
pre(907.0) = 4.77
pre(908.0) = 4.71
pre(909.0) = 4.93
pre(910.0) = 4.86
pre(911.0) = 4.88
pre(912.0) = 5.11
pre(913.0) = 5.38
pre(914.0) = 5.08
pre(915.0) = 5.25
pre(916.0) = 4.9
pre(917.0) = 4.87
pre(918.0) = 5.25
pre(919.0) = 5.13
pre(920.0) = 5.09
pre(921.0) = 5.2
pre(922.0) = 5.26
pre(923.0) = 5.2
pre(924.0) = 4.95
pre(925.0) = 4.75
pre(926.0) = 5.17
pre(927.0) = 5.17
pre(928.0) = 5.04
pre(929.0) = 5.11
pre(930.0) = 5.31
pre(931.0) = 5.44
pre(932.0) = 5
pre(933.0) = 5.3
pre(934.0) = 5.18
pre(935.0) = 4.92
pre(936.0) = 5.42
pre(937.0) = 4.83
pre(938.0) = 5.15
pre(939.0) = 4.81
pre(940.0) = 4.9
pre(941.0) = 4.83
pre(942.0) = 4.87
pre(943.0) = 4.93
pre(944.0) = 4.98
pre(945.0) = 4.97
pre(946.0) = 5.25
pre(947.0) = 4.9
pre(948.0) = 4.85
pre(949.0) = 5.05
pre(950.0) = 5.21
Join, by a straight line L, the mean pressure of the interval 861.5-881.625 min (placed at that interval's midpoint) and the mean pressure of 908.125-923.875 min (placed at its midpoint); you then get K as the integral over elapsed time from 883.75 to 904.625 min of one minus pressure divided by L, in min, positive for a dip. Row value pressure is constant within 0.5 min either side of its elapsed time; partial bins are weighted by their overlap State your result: 5.3 min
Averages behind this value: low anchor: 3.91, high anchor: 5.08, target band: 3.38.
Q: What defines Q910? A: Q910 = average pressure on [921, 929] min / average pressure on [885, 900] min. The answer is 1.62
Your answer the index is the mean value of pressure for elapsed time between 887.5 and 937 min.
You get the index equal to 4.51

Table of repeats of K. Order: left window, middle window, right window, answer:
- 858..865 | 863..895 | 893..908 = 8.52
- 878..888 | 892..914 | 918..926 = -1.81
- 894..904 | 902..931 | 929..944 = -3.64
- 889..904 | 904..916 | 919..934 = -1.74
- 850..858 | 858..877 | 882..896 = -1.11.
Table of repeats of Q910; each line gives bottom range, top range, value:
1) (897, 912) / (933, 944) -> 1.13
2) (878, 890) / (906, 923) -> 1.91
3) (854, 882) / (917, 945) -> 1.20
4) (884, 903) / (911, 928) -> 1.55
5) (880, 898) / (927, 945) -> 1.73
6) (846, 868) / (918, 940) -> 1.00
